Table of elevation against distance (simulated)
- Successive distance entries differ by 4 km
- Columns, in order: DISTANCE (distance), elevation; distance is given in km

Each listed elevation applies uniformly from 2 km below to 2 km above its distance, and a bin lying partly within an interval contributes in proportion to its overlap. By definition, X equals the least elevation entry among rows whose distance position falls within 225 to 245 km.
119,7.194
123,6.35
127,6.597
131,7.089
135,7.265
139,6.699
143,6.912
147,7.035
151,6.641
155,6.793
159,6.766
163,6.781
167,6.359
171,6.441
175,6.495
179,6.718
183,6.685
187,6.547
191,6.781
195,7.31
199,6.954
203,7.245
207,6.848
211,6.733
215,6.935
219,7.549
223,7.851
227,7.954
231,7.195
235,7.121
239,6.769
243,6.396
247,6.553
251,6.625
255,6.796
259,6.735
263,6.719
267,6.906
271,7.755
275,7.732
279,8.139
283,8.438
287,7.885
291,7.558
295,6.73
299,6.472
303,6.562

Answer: 6.396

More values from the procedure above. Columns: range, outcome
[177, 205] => 6.547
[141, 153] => 6.641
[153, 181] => 6.359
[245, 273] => 6.553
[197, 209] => 6.848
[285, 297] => 6.73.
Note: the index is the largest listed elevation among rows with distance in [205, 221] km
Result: 7.549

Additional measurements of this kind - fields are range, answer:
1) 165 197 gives 7.31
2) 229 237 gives 7.195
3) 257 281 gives 8.139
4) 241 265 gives 6.796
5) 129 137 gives 7.265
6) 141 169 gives 7.035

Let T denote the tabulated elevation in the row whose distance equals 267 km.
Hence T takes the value 6.906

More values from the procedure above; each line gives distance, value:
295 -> 6.73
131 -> 7.089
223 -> 7.851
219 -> 7.549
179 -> 6.718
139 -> 6.699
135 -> 7.265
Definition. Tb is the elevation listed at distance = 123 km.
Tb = 6.35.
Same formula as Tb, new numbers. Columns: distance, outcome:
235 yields 7.121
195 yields 7.31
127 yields 6.597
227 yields 7.954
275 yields 7.732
